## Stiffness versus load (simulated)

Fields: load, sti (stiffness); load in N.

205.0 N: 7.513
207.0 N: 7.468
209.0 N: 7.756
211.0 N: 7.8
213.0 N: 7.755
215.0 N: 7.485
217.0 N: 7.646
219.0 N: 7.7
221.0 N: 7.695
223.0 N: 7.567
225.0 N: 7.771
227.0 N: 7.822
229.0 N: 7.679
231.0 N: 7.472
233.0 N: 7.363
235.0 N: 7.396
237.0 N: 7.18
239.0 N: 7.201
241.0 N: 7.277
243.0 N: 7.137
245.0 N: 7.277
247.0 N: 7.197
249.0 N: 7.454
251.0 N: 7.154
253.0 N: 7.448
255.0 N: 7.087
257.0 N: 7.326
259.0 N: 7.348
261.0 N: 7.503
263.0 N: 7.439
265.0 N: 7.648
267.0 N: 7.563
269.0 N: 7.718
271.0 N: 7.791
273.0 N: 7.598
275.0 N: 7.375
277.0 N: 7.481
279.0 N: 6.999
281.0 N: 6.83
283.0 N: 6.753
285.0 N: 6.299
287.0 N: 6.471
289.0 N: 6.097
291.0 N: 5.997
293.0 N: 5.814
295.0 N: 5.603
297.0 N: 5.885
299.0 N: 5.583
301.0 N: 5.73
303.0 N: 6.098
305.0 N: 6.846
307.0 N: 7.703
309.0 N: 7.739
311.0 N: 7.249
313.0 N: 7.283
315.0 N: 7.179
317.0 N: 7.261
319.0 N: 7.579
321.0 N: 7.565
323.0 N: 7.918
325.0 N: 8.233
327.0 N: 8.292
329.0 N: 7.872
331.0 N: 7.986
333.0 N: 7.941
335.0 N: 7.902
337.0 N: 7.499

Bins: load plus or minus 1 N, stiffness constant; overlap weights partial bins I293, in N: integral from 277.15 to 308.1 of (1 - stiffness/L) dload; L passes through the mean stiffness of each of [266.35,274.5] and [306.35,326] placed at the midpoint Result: 5.1 N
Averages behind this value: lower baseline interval 7.65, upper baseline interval 7.57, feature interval 6.35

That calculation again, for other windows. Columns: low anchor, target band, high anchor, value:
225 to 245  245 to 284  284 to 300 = -4.10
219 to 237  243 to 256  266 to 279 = 0.52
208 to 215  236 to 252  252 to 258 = 0.35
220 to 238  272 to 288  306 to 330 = 1.33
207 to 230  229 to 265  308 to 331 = 1.65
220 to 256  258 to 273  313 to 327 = -0.19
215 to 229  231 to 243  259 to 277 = 0.56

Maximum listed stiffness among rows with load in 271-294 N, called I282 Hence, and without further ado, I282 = 7.791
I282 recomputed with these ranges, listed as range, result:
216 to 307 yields 7.822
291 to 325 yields 8.233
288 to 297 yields 6.097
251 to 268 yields 7.648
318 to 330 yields 8.292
